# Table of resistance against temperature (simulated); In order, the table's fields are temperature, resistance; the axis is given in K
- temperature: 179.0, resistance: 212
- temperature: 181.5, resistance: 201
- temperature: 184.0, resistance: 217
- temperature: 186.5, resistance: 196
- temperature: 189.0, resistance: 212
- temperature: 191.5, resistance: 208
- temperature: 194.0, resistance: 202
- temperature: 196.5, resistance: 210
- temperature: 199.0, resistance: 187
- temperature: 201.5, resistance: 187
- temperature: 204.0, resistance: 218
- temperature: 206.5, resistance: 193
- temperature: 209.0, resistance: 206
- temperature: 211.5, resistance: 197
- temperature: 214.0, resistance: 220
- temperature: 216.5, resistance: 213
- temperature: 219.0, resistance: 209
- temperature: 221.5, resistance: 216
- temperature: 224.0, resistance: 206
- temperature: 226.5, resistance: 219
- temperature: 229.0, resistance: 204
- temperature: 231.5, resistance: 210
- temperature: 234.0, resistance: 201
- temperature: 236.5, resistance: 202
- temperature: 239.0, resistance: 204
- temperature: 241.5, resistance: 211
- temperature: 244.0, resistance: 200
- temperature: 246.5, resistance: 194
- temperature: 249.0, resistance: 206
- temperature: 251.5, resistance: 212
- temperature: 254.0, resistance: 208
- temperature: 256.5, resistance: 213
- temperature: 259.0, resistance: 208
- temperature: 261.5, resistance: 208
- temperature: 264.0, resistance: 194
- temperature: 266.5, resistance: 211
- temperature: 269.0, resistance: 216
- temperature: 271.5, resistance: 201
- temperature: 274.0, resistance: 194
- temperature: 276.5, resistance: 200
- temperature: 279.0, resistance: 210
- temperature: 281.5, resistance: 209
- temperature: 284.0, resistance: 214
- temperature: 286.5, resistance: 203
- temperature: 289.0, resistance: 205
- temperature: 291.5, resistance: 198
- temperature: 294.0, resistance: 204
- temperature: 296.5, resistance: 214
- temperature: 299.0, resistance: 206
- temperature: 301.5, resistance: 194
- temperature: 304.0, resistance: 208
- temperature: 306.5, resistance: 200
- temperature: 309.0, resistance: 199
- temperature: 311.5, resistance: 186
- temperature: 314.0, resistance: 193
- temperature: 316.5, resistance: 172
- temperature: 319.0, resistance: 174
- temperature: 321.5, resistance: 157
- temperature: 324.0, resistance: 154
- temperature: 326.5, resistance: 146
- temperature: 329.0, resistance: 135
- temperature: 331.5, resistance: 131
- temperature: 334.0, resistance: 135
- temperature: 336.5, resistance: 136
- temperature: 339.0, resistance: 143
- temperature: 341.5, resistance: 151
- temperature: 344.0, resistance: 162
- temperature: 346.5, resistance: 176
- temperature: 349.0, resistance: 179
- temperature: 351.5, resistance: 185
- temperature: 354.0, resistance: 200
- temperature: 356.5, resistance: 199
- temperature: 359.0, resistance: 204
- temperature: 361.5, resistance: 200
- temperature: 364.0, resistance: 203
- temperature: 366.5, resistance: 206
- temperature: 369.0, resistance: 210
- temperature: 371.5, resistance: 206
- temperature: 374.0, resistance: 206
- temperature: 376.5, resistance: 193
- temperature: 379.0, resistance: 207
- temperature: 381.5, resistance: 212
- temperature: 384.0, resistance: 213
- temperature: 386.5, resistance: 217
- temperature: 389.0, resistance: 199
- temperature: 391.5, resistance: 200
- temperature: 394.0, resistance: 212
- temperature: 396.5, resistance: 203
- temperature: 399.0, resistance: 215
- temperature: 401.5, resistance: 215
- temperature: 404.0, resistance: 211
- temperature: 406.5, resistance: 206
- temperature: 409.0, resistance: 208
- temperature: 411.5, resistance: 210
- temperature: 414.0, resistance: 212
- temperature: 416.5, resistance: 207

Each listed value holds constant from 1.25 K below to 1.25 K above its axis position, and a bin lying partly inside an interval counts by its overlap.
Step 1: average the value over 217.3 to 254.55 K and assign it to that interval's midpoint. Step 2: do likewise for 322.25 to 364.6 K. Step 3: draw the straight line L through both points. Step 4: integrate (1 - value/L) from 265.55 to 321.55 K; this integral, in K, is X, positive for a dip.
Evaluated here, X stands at -4.3 K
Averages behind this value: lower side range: 207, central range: 199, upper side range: 166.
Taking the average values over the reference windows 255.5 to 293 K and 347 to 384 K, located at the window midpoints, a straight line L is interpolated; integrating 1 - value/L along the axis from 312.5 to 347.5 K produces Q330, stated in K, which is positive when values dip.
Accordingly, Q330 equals 8.3 K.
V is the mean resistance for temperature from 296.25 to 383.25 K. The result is 182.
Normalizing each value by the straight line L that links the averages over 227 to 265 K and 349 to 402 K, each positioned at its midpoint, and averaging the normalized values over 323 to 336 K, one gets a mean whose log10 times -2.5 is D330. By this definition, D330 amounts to 0.415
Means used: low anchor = 205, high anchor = 204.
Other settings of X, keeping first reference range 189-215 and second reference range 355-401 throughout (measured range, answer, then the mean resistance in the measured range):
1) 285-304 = 0.1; 204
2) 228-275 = -0.3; 205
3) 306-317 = 0.8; 191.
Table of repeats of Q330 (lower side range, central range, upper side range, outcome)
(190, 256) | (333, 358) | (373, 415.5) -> 4.8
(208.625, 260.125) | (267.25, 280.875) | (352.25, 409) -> 0.2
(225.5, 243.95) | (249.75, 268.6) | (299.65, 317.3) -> -0.5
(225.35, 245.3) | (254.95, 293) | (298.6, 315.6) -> -0.8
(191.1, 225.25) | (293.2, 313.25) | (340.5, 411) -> 0.1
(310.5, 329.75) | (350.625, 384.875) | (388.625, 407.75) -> -2.1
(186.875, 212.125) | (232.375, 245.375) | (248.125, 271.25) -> 0.1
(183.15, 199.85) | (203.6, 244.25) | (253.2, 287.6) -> -0.4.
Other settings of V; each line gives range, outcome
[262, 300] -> 205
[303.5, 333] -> 170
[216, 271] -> 207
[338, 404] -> 197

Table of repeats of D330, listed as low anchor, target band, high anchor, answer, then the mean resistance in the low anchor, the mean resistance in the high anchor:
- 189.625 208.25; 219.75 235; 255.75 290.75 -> -0.03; 201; 206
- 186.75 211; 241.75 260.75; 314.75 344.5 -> -0.14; 202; 150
